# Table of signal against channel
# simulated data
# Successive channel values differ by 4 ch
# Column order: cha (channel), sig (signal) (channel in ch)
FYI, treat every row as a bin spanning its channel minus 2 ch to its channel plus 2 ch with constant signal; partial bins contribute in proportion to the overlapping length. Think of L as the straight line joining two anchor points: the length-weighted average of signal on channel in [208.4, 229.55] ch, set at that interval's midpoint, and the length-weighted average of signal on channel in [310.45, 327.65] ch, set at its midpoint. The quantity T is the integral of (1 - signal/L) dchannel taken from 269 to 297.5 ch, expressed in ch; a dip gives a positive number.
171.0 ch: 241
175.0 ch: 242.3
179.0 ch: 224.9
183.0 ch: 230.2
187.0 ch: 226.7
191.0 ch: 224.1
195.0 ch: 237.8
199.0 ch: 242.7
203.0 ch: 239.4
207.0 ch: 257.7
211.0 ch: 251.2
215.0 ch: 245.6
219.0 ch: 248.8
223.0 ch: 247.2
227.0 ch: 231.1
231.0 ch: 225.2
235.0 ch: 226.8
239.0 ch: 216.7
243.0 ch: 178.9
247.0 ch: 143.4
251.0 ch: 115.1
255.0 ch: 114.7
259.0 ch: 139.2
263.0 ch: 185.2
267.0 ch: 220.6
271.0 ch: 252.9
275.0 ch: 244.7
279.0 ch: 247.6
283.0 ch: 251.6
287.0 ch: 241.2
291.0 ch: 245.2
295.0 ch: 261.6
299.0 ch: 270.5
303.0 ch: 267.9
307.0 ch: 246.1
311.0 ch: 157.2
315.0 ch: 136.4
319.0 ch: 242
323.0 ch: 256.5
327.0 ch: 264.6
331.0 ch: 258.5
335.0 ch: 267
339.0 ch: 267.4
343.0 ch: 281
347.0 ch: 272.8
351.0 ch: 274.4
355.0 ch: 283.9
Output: -3.3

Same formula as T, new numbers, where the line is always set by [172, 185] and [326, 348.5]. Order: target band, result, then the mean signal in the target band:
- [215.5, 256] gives 7.70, 199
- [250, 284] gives 7.49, 198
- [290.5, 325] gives 4.08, 231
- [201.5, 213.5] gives -0.50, 250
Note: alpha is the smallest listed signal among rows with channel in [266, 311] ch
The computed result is 157.2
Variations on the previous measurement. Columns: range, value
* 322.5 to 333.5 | 256.5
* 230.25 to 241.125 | 216.7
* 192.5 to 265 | 114.7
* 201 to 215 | 239.4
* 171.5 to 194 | 224.1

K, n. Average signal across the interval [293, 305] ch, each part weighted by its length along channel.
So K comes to 267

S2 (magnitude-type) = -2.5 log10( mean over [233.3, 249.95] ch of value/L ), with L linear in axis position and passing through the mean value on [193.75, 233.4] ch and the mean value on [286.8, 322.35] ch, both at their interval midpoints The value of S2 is 0.27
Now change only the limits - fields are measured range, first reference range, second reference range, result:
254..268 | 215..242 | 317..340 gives 0.41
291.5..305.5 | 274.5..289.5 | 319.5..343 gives -0.05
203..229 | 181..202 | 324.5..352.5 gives -0.03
